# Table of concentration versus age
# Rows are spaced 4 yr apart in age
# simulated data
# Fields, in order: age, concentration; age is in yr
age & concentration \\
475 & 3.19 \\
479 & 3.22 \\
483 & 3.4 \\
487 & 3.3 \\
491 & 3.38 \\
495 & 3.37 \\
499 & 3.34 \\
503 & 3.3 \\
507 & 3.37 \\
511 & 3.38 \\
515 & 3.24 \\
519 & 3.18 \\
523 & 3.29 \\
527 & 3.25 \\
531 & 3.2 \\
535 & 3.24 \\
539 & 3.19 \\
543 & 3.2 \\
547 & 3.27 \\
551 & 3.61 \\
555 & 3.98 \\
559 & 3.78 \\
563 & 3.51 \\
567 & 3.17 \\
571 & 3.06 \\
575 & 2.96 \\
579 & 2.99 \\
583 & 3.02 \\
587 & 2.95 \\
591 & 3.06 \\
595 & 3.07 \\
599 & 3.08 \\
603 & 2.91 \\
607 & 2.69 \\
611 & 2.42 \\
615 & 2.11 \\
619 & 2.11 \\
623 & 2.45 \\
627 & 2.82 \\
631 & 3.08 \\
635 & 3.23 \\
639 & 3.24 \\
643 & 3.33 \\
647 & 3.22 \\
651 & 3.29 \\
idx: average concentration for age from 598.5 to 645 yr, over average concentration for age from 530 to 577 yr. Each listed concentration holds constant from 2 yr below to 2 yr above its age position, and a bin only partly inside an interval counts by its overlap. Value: 0.8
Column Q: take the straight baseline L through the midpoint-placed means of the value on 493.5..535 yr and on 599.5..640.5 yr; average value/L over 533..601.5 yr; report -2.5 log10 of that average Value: -0.08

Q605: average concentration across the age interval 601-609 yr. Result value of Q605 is 2.8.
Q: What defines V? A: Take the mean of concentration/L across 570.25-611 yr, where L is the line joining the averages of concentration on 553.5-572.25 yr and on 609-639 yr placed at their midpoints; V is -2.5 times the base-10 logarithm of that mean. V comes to 0.06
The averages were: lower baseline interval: 3.5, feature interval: 2.95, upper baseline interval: 2.65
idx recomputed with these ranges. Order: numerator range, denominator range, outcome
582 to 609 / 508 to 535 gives 0.91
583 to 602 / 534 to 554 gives 0.91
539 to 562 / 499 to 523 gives 1.07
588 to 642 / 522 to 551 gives 0.86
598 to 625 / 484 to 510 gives 0.75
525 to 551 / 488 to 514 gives 0.97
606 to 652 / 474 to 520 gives 0.85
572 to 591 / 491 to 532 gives 0.91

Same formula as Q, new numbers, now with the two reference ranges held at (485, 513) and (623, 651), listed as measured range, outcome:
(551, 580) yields -0.05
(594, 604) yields 0.05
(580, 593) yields 0.07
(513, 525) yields 0.03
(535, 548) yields 0.02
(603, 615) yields 0.24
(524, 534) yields 0.02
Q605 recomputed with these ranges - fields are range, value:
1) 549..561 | 3.79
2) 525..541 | 3.22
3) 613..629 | 2.37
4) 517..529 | 3.24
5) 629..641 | 3.18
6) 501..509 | 3.33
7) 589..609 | 2.96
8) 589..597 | 3.06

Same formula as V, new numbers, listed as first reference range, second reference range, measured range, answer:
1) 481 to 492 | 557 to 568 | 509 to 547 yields 0.065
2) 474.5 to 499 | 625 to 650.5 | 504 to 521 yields 0.000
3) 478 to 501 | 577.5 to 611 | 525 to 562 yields -0.095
